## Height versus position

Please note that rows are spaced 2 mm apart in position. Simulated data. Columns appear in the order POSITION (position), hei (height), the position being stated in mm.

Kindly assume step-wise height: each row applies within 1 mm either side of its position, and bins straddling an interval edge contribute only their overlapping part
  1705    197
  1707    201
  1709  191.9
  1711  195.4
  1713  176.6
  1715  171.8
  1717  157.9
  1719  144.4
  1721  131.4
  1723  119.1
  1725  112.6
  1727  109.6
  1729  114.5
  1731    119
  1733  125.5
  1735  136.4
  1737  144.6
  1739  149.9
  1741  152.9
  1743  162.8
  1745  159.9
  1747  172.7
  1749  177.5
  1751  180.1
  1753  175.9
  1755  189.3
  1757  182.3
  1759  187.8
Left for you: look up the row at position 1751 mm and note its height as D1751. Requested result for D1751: 180.1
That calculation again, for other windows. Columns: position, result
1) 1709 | 191.9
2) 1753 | 175.9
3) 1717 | 157.9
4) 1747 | 172.7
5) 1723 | 119.1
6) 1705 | 197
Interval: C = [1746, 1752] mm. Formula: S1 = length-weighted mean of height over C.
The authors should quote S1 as 177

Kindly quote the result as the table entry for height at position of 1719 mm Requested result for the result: 144.4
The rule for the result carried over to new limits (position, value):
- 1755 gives 189.3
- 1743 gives 162.8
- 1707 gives 201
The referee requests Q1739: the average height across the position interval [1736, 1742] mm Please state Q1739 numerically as 149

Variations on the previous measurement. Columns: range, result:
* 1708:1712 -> 194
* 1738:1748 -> 160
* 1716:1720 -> 151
